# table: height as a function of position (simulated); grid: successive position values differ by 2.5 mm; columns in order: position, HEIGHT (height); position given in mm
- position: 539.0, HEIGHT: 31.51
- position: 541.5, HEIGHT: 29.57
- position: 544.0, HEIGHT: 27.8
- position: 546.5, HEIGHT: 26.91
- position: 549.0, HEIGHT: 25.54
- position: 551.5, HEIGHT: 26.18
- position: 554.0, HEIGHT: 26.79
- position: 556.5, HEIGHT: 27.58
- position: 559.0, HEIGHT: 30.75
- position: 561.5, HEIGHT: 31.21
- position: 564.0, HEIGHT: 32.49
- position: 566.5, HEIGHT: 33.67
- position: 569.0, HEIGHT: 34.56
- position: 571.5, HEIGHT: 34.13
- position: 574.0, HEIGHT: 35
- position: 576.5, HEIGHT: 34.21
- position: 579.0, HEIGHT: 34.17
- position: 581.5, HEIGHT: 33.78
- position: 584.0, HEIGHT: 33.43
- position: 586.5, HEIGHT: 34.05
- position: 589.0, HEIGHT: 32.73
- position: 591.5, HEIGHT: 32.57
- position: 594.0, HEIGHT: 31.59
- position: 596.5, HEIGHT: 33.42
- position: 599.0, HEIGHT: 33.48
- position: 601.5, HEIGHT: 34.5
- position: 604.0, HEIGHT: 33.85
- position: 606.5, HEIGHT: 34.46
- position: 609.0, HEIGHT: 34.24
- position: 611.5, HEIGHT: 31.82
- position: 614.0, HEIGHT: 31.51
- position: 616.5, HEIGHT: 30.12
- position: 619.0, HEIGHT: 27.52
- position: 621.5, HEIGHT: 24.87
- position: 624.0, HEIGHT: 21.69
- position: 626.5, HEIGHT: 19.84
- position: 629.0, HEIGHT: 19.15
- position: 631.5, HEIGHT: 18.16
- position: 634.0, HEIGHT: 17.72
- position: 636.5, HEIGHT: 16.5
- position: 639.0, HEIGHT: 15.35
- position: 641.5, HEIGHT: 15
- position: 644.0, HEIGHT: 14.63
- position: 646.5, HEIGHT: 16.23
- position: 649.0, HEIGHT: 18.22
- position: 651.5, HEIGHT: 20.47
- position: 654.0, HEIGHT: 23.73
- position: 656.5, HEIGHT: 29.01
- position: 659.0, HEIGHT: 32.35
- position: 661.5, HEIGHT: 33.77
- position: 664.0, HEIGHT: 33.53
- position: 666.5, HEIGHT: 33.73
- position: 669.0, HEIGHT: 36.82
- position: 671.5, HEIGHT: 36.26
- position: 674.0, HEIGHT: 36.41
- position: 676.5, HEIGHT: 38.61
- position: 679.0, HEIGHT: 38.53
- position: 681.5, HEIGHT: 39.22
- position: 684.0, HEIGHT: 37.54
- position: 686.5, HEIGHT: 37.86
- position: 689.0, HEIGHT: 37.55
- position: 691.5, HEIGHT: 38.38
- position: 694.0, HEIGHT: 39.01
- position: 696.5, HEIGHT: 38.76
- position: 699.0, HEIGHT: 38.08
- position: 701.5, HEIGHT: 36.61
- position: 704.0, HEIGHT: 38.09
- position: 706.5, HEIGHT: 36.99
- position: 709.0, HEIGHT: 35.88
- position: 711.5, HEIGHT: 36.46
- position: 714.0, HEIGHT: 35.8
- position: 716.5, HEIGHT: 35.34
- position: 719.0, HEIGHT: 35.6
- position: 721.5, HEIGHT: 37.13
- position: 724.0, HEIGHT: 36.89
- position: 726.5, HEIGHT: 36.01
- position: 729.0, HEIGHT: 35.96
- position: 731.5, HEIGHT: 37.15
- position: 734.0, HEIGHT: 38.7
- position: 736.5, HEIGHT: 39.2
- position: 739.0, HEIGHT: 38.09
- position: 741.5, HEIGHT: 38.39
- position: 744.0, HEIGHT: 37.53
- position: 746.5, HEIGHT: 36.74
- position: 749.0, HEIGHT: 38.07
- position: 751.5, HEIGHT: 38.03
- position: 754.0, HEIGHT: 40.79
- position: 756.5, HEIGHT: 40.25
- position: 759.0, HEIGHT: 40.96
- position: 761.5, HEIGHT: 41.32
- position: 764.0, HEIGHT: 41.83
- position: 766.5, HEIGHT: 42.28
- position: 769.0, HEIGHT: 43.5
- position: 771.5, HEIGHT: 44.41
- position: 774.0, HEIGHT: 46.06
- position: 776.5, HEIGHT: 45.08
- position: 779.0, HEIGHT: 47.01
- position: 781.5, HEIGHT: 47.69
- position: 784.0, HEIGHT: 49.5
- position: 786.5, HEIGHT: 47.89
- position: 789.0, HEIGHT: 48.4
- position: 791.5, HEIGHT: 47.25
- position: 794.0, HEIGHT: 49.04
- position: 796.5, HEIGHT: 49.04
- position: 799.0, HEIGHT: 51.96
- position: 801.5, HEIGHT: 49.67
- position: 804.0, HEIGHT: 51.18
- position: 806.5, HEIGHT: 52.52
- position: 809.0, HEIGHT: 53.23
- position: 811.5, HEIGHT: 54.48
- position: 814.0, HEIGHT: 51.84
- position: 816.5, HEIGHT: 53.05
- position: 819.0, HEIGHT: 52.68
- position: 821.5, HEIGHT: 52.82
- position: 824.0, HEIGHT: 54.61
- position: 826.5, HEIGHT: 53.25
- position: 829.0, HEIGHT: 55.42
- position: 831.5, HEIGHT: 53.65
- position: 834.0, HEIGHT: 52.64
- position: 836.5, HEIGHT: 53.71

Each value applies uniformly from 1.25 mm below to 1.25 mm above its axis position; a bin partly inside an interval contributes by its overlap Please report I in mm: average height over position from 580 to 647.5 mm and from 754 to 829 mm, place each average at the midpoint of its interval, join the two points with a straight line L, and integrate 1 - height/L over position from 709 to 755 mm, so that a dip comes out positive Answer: 4.3 mm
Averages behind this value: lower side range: 26.8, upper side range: 48.4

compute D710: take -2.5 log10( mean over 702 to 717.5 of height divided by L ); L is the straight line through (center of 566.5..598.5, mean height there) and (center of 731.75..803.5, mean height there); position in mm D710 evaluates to 0.11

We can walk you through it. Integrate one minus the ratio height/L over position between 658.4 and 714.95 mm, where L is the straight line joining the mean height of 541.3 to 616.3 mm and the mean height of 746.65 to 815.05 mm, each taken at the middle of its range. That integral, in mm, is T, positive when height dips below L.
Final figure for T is 3.8 mm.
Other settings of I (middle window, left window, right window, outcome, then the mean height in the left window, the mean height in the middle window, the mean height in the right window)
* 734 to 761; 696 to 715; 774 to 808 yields 2.50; 37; 38.9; 48.9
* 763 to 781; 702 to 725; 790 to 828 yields 0.54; 36.5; 44.5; 51.8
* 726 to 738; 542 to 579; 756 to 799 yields 1.41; 30.6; 37.5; 45.7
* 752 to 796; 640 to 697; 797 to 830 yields 1.98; 31.4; 44.9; 52.7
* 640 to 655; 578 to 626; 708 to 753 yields 7.00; 31.6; 17.9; 37.1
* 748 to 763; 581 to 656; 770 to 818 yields 1.47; 26.1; 40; 49.4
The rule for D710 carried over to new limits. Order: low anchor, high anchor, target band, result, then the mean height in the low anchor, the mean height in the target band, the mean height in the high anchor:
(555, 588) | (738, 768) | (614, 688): 0.31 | 33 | 27.1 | 39.6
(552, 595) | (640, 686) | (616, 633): 0.34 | 32.4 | 22.7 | 29.7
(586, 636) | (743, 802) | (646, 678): 0.12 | 28.6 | 30.3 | 44.3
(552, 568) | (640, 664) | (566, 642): -0.07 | 30.3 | 29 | 23.1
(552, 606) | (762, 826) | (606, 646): 0.49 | 32.7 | 22.9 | 49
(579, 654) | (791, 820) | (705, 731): 0.10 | 26.3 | 36.3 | 51.4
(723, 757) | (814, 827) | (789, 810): -0.02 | 37.9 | 50.3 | 53.1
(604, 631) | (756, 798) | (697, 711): 0.00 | 27.6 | 37.2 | 45.5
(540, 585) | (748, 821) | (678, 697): 0.05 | 31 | 38.3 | 47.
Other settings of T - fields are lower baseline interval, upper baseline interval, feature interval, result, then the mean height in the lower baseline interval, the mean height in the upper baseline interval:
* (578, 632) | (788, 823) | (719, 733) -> 2.07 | 30.2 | 51.3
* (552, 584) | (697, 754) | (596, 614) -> -0.06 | 32.3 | 37.2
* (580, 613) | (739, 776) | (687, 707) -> 0.00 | 33.4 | 40.7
